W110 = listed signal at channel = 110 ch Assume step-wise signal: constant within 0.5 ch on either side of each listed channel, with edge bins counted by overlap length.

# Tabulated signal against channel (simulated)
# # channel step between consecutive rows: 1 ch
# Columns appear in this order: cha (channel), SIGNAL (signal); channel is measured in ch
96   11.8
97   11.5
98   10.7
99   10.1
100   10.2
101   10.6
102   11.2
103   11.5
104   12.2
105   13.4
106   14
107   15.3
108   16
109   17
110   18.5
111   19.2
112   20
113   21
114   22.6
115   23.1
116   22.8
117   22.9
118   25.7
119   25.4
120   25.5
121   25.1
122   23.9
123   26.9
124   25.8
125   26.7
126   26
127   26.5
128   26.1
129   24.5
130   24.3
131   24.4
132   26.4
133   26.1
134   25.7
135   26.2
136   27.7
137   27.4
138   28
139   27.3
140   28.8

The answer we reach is 18.5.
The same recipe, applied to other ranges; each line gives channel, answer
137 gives 27.4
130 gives 24.3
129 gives 24.5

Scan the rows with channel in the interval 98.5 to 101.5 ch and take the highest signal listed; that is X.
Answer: 10.6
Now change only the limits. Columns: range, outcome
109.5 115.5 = 23.1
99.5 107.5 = 15.3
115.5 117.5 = 22.9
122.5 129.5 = 26.9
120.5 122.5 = 25.1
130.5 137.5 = 27.7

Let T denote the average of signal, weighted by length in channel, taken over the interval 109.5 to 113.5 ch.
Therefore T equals 19.7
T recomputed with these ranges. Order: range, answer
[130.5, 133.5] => 25.6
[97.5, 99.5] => 10.4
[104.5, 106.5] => 13.7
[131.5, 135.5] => 26.1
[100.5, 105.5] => 11.8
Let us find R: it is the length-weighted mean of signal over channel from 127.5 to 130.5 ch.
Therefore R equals 25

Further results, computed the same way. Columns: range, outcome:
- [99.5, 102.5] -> 10.7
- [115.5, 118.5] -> 23.8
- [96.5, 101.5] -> 10.6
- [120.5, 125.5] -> 25.7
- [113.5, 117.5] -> 22.9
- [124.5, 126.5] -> 26.4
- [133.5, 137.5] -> 26.8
